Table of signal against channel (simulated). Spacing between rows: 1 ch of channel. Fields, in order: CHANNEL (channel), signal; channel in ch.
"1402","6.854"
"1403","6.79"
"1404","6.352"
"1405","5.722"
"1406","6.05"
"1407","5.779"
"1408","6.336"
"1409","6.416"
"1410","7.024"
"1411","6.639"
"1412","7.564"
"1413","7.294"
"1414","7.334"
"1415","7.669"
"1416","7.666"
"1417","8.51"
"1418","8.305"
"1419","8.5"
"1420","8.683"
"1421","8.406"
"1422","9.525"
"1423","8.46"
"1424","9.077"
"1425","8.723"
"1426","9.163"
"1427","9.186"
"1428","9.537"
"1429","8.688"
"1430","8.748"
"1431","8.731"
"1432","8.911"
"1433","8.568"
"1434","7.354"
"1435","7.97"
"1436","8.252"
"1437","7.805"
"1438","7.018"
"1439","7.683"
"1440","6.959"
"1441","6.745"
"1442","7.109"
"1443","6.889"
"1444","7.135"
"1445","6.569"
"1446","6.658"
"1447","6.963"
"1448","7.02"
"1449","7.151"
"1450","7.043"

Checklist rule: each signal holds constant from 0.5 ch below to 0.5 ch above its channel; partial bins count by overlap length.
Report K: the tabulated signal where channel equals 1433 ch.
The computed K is 8.568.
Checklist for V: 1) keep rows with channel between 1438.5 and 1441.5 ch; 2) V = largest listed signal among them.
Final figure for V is 7.683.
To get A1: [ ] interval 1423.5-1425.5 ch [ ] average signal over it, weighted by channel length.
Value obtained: 8.9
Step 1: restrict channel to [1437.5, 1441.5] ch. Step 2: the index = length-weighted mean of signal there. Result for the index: 7.1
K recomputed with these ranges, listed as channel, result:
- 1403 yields 6.79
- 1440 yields 6.959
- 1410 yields 7.024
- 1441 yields 6.745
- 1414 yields 7.334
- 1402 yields 6.854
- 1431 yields 8.731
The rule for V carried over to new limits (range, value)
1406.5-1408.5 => 6.336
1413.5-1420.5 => 8.683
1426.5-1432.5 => 9.537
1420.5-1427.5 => 9.525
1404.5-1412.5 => 7.564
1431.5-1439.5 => 8.911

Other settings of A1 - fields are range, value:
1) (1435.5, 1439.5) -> 7.69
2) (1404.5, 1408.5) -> 5.97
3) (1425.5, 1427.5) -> 9.17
